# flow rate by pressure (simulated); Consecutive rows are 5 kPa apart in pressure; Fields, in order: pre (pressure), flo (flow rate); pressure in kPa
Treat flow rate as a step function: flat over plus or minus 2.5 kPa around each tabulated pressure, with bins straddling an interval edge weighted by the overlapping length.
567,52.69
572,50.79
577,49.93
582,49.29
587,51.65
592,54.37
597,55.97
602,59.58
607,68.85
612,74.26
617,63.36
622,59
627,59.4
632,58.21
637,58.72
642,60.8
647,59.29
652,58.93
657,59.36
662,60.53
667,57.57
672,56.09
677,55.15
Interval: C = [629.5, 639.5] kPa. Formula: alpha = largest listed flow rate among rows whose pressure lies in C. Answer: 58.72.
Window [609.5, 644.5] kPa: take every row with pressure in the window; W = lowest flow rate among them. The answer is 58.21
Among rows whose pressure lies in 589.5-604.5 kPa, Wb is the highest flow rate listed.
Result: 59.58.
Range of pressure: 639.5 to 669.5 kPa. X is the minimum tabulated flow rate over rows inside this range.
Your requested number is 57.57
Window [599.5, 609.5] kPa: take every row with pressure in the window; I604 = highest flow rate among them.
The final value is 68.85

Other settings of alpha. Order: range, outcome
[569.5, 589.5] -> 51.65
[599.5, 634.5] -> 74.26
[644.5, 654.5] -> 59.29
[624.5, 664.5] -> 60.8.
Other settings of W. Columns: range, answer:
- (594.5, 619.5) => 55.97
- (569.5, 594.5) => 49.29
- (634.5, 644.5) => 58.72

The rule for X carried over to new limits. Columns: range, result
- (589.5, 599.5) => 54.37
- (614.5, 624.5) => 59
